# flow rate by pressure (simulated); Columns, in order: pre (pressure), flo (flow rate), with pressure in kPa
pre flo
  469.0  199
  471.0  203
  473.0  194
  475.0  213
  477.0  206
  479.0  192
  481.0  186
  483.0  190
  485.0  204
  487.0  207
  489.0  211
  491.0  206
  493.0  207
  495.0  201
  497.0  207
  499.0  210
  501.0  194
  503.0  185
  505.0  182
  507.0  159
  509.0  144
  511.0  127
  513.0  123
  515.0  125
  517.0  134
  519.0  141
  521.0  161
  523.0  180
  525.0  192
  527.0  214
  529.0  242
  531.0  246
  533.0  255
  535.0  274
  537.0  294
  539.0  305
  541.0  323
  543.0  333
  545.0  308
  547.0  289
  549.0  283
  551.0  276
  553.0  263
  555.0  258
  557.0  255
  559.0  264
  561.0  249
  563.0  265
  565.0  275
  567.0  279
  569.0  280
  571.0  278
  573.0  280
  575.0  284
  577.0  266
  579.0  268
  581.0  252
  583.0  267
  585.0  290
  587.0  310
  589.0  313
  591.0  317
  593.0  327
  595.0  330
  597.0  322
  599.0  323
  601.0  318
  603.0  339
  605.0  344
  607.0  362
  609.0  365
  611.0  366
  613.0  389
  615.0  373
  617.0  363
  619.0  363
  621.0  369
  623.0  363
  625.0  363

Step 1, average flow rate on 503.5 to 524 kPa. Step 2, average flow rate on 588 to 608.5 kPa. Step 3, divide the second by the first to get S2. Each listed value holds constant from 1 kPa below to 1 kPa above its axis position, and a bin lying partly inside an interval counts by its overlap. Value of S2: 2.22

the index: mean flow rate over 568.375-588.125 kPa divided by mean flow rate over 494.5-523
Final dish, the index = 1.70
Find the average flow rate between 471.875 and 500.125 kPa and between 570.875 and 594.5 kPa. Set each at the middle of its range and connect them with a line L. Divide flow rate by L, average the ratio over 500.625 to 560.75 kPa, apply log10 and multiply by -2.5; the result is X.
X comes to 0.093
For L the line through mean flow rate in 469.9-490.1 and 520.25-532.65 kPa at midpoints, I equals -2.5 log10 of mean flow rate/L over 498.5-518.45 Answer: 0.296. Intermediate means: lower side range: 201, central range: 157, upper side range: 209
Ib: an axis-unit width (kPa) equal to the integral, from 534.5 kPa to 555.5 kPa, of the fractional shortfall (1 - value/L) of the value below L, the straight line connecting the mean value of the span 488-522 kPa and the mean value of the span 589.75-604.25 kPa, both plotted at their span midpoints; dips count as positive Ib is -4.87 kPa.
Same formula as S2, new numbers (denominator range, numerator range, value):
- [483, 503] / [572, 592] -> 1.40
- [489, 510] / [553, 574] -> 1.41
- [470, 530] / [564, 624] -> 1.73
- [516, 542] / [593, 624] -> 1.54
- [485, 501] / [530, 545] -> 1.41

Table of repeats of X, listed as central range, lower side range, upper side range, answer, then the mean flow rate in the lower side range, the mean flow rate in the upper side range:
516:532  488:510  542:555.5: 0.27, 191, 288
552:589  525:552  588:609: 0.13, 277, 331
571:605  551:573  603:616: 0.07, 268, 364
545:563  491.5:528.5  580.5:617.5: -0.08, 173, 331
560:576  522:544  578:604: 0.05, 260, 306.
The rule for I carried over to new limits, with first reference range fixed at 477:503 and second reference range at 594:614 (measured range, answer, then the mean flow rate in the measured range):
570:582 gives 0.14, 271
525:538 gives 0.02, 249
